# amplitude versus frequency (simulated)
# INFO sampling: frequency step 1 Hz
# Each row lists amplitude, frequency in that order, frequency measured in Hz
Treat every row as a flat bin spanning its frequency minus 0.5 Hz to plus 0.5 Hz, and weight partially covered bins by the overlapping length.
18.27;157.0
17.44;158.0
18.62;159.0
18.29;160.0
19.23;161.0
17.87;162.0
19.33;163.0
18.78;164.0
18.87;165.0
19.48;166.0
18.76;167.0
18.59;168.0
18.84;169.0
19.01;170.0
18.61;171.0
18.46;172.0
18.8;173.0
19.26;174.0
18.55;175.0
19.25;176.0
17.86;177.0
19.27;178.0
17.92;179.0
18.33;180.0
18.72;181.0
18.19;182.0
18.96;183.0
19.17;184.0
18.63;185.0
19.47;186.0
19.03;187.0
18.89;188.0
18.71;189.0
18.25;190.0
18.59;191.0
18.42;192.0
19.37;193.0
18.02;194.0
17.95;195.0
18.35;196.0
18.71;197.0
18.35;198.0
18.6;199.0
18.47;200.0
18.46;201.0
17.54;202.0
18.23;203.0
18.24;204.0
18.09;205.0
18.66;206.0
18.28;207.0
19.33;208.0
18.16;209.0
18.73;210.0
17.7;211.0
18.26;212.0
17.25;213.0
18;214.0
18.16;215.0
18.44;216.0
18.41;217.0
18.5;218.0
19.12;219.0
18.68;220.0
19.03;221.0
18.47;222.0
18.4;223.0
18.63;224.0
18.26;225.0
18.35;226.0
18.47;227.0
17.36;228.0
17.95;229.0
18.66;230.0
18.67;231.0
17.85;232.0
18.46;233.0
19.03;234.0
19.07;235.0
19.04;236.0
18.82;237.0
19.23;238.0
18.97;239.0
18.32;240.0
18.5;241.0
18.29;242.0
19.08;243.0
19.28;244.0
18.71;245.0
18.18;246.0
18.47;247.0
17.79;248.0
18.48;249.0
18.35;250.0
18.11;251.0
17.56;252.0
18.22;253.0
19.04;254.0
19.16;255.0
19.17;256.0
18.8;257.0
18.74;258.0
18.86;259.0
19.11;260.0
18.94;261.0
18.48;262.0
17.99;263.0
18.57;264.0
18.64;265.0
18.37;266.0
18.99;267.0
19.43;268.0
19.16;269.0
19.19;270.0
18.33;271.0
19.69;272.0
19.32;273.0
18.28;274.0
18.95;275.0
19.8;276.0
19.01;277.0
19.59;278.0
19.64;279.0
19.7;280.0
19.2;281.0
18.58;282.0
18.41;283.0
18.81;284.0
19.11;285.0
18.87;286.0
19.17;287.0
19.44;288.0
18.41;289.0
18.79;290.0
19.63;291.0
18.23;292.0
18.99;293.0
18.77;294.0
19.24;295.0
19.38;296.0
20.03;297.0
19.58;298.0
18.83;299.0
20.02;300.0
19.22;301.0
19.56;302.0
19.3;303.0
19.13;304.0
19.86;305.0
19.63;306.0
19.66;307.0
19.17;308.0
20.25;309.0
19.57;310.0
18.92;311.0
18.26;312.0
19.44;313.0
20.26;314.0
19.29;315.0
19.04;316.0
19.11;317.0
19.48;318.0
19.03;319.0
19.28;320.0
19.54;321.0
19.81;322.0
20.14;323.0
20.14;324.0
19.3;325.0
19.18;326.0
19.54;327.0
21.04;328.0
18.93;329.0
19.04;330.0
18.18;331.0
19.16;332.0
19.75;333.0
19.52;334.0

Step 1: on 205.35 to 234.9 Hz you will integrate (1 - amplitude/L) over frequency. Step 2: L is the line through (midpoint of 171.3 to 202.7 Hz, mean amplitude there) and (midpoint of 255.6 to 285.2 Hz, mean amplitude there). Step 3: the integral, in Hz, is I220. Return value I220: 0.5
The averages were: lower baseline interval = 18.6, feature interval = 18.4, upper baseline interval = 19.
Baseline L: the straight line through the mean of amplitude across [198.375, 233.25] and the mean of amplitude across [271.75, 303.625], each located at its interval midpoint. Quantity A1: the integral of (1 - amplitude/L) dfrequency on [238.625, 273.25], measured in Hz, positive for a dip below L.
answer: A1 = 0.2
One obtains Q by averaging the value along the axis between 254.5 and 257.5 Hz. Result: 19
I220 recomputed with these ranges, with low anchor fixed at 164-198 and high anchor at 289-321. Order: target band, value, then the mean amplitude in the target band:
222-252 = 0.8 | 18.5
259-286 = 0.3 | 19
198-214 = 0.5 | 18.3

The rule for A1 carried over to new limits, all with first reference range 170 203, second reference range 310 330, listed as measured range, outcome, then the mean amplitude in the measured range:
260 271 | 0.2 Hz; 18.8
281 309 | 0.1 Hz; 19.2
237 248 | 0.2 Hz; 18.7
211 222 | 0.3 Hz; 18.4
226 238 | 0.2 Hz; 18.5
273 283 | 0.0 Hz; 19.2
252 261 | 0.1 Hz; 18.8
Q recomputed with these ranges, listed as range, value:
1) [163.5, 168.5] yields 18.9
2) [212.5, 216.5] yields 18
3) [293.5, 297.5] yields 19.4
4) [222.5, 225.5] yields 18.4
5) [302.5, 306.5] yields 19.5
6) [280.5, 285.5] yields 18.8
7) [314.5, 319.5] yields 19.2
